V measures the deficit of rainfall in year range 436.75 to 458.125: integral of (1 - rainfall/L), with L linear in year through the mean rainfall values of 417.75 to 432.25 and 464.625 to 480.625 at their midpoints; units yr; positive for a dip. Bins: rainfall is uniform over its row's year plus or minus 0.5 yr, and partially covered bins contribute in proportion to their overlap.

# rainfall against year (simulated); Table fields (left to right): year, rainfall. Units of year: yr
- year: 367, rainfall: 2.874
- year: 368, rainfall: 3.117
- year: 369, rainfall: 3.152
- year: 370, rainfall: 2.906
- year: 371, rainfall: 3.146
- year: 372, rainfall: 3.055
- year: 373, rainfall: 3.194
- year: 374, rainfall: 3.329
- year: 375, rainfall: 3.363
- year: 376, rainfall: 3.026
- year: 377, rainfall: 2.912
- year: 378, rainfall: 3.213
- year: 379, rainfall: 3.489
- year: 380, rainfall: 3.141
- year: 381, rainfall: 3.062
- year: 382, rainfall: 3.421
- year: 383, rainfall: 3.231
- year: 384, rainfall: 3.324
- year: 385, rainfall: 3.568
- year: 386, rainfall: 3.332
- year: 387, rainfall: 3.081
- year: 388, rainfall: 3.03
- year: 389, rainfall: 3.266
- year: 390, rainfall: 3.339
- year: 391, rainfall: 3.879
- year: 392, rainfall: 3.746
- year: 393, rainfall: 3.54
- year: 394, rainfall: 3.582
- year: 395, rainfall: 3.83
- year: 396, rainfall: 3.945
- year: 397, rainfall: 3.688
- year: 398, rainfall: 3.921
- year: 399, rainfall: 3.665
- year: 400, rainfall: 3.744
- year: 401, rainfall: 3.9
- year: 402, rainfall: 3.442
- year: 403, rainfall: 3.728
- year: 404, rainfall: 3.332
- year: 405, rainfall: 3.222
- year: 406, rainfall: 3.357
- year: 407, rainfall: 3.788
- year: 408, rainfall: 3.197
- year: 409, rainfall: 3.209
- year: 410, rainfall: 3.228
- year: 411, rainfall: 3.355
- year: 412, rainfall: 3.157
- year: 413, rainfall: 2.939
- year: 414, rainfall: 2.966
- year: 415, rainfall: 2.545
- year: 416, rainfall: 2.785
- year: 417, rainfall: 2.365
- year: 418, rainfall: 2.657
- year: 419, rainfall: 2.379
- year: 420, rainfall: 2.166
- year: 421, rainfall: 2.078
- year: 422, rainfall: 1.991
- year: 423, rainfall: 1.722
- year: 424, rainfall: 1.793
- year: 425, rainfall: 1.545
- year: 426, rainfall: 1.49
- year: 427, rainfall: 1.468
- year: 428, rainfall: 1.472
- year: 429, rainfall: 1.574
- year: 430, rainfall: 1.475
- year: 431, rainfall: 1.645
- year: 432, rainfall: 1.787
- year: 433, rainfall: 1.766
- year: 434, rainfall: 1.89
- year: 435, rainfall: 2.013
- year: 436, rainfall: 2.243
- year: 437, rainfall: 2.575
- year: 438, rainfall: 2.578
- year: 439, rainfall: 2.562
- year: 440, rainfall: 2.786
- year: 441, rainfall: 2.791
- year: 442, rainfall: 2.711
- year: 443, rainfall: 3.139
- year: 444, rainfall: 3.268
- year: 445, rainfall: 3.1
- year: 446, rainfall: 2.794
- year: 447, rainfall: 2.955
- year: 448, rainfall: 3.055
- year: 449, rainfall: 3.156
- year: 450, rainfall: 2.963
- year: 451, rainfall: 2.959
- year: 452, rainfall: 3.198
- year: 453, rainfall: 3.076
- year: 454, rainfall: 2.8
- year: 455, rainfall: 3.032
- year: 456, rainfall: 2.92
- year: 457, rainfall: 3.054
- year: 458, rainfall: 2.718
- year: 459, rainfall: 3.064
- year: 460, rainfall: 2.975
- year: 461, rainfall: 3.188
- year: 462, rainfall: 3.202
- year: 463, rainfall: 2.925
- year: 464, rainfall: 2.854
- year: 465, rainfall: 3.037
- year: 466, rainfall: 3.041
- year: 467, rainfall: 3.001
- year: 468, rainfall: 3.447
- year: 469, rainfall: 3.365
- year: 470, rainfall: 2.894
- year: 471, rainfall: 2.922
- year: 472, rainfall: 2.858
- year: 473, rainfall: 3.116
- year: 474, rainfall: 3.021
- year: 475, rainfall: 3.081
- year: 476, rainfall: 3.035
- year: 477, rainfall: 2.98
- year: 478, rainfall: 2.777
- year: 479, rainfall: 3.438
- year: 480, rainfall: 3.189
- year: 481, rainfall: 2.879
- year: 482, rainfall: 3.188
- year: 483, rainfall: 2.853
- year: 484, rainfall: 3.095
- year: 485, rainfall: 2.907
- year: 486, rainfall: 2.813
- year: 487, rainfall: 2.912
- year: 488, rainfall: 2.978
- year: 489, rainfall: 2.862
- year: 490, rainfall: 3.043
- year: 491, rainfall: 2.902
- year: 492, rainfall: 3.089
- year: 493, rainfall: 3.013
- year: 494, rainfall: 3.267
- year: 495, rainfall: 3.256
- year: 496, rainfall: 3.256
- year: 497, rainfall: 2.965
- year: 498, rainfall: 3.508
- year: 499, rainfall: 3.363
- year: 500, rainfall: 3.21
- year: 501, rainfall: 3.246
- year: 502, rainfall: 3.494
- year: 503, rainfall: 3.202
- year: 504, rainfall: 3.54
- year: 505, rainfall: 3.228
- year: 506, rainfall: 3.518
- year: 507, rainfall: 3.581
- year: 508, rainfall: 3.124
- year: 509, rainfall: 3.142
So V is -4.73 yr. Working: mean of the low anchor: 1.8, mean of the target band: 2.93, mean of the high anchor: 3.07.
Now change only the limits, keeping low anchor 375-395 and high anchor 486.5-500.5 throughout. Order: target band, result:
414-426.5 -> 4.2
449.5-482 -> 1.4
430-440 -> 3.5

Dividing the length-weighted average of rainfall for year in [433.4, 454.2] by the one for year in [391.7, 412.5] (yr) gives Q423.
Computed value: 0.78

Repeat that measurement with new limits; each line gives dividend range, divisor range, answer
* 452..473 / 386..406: 0.85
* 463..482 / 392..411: 0.85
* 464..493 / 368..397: 0.91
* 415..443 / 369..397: 0.63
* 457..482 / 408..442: 1.33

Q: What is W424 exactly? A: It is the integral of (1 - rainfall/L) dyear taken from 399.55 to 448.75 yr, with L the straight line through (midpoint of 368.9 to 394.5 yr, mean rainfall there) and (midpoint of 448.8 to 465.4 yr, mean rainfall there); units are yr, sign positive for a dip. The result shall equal 8.2 yr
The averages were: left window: 3.28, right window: 3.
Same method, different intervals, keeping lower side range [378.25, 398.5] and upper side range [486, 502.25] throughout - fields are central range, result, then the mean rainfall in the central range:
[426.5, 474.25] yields 8.0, 2.72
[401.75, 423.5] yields 3.3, 2.88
